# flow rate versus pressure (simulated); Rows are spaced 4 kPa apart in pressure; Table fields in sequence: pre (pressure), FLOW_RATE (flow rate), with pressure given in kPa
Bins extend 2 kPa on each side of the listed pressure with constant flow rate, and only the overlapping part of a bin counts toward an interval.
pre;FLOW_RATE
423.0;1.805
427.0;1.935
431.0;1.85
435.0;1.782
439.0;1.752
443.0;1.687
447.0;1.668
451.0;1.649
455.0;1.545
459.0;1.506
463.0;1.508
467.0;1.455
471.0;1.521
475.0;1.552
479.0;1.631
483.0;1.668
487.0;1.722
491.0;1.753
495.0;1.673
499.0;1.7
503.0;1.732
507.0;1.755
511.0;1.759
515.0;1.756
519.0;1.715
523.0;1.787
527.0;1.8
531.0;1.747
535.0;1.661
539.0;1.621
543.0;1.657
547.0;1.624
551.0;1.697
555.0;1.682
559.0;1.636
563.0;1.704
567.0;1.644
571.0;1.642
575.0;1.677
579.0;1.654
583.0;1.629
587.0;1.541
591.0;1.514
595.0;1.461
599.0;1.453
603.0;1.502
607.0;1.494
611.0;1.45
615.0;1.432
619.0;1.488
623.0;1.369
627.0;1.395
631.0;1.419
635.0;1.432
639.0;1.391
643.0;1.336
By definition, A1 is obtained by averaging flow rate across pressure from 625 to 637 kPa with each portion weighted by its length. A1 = 1.42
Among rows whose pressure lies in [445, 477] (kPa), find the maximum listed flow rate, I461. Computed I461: 1.668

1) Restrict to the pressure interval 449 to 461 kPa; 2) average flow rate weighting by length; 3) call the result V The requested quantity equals 1.57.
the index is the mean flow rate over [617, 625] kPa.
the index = 1.43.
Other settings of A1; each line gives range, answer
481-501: 1.7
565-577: 1.65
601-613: 1.48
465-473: 1.49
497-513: 1.74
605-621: 1.47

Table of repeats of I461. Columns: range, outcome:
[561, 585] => 1.704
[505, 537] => 1.8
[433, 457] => 1.782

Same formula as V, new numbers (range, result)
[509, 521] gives 1.74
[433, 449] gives 1.72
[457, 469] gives 1.49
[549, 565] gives 1.68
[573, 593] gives 1.6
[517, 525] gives 1.75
